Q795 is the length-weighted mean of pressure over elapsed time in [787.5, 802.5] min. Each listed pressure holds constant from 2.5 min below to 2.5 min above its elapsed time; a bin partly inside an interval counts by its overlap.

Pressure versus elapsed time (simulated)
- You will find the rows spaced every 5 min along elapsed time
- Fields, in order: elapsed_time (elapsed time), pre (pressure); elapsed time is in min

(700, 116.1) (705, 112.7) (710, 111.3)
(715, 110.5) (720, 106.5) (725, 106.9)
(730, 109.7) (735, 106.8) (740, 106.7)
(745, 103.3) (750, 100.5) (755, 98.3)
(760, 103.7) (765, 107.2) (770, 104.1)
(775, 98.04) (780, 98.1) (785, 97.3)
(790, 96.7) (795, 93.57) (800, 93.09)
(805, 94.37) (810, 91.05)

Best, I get 94.5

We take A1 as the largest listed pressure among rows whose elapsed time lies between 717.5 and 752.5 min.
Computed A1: 109.7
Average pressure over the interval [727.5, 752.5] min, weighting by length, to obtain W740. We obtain 105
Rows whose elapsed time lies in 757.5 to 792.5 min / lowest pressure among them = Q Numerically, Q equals 96.7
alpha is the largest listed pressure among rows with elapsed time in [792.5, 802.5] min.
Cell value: 93.57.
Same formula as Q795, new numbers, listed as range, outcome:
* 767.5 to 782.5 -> 100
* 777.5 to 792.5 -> 97.4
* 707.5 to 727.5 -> 109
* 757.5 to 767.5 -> 105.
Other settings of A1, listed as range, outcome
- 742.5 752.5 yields 103.3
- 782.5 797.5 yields 97.3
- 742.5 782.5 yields 107.2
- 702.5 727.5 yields 112.7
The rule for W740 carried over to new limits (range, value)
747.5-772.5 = 103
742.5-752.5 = 102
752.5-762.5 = 101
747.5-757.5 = 99.4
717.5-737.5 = 107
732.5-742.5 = 107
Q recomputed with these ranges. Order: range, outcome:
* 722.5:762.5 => 98.3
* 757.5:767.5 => 103.7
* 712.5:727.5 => 106.5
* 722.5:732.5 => 106.9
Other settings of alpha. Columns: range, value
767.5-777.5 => 104.1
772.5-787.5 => 98.1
